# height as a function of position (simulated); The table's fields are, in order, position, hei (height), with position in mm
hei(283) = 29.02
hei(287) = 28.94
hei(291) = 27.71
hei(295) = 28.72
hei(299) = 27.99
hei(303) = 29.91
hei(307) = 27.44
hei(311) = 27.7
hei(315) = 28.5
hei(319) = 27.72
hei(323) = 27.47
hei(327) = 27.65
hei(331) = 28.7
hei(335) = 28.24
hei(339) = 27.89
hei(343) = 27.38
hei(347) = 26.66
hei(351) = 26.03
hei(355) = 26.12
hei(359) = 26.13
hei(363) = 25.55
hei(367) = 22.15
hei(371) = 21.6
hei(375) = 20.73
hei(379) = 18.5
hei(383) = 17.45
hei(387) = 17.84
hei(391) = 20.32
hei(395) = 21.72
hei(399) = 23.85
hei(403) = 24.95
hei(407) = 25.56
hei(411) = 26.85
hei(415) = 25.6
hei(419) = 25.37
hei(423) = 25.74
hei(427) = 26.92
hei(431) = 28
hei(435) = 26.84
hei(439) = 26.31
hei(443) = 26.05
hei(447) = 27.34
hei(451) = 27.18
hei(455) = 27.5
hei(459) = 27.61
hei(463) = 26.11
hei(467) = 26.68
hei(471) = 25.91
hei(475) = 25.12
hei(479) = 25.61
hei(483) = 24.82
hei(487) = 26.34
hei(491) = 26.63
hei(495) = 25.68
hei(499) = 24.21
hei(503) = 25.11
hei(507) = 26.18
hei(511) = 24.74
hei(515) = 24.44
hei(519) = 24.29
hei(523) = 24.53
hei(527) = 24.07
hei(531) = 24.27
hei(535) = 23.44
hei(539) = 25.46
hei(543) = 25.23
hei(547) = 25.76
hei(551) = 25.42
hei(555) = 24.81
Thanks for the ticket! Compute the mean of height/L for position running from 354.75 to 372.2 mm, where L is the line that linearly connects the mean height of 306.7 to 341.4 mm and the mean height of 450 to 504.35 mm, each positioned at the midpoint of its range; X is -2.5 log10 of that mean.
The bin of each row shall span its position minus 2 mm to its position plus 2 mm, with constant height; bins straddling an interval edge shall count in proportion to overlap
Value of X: 0.13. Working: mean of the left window 27.9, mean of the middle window 24.3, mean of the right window 26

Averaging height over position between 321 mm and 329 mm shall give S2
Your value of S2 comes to 27.6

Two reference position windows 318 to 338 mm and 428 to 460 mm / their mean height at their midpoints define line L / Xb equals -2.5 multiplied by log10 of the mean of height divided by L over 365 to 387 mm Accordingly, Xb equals 0.36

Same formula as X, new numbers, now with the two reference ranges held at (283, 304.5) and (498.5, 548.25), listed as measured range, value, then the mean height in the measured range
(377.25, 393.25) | 0.41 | 18.6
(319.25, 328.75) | 0.02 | 27.6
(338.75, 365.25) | 0.05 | 26.4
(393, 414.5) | 0.09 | 24.7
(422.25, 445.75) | -0.02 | 26.7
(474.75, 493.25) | -0.01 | 25.8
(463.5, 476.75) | -0.01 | 25.9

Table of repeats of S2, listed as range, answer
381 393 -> 18.5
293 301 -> 28.4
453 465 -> 27.1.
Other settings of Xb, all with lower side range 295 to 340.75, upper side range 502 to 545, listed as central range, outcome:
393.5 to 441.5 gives 0.03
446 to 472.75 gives -0.05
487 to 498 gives -0.03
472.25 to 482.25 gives 0.01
